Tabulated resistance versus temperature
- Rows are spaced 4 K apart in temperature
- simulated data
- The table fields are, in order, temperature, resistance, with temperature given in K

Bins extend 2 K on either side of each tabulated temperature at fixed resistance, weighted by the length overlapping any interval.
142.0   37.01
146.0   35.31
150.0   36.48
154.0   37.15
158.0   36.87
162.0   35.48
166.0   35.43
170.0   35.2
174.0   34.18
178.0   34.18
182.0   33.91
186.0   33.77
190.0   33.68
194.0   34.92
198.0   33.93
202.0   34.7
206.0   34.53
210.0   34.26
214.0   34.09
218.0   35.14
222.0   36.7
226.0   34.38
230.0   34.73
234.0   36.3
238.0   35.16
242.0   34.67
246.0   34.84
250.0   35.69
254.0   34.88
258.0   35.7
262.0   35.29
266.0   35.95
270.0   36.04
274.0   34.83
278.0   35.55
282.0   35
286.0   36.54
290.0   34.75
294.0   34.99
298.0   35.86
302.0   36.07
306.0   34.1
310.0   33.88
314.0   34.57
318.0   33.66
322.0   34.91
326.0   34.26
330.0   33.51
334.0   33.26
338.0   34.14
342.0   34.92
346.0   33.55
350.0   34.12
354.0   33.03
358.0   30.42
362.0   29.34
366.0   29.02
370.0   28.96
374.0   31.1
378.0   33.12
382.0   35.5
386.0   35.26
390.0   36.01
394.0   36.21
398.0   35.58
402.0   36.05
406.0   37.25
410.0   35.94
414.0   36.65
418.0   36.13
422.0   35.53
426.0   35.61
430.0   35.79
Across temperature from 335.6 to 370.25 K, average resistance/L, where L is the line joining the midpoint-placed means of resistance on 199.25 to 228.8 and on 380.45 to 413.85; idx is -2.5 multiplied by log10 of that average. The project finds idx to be 0.12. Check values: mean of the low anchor 34.8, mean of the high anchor 36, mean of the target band 32.1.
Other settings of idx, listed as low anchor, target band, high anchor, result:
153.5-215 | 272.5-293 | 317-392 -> -0.05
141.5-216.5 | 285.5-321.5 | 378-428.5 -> 0.02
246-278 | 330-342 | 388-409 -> 0.06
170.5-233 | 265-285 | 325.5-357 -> -0.04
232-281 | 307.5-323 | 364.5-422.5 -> 0.03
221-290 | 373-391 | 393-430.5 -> 0.05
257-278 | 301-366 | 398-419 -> 0.08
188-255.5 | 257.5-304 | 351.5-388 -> -0.06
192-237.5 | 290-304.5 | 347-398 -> -0.05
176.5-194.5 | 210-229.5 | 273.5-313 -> -0.02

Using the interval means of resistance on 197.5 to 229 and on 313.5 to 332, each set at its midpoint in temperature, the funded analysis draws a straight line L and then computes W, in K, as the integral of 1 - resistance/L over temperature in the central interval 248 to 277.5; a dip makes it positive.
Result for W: -0.9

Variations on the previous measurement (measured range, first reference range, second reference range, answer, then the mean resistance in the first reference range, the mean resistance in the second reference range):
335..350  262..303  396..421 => 0.7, 35.5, 36.2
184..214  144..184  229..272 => 1.0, 35.4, 35.4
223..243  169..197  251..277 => -0.1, 34.2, 35.5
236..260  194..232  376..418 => -0.2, 34.7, 35.8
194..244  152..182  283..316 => 0.6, 35.4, 35.1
